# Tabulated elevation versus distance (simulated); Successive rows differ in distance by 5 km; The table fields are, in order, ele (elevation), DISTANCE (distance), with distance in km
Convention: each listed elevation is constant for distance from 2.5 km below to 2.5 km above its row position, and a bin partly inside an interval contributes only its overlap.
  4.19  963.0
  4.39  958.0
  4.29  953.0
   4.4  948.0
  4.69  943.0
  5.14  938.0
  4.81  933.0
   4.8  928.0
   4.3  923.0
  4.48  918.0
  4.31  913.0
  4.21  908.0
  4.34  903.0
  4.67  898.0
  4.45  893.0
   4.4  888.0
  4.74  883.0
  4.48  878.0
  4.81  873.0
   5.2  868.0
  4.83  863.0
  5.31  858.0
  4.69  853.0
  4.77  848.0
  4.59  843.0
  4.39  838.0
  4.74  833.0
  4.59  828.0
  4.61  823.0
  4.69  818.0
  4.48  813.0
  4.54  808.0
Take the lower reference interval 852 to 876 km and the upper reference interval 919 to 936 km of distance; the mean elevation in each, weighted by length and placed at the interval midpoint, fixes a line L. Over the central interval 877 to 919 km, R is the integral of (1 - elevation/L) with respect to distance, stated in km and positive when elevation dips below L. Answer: 3.0 km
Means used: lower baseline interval 4.98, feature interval 4.45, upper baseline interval 4.64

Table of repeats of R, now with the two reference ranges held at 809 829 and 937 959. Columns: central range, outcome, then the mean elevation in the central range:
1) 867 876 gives -0.72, 4.94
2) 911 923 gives 0.49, 4.38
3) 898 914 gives 0.78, 4.34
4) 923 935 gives -0.36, 4.7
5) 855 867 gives -1.29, 5.07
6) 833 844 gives 0.12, 4.53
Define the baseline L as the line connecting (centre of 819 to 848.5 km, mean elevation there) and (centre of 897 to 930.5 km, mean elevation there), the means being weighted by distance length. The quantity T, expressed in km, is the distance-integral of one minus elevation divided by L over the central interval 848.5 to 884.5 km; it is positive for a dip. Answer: -2.59 km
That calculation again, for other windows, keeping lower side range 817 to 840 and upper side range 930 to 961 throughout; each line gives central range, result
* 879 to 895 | 0.3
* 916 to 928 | 0.4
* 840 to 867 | -1.4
